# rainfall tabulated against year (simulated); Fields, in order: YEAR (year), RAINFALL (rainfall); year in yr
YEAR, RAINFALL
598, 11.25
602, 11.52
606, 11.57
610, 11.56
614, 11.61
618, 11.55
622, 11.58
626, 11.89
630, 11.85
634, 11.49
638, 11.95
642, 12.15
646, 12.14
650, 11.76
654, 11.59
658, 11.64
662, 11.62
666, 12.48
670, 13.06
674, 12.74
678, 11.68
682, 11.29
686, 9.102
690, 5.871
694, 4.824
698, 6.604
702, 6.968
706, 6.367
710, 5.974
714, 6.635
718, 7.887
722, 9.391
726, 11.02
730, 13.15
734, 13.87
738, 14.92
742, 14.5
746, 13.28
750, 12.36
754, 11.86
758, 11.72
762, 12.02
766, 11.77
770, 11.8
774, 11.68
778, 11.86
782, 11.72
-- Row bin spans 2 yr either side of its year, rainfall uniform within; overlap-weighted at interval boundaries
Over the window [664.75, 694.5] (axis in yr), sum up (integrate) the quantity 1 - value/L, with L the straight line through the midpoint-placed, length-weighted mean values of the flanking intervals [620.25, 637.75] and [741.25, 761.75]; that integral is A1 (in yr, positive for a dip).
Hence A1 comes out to 4.3 yr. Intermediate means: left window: 11.7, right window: 12.6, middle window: 10.3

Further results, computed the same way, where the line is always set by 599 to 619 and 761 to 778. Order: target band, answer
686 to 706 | 9.0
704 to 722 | 7.2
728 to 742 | -2.7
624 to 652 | -0.7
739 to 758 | -1.9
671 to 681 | -0.5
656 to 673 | -0.9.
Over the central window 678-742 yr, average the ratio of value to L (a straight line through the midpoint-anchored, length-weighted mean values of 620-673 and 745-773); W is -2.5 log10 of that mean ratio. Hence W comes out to 0.292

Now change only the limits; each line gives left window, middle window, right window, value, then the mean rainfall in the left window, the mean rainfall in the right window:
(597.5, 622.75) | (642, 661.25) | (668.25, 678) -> 0.04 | 11.5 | 12.6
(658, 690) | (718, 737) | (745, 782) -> 0.01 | 11.3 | 12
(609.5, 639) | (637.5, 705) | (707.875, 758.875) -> 0.12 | 11.7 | 11.3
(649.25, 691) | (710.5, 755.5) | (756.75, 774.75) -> 0.01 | 11.3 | 11.8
